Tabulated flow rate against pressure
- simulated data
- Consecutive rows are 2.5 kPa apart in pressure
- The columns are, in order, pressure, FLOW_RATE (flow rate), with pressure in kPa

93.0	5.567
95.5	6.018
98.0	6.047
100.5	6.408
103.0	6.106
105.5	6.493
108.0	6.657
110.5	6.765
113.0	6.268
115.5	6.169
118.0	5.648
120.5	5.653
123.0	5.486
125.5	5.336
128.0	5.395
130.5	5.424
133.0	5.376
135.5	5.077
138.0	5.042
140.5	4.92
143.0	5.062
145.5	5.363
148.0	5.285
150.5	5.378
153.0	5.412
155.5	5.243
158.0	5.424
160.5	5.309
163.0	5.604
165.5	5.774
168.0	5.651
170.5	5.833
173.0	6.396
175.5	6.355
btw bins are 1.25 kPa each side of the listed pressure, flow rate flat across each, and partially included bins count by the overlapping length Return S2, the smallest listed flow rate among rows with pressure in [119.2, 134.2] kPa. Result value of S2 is 5.336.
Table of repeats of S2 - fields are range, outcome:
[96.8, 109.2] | 6.047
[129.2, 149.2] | 4.92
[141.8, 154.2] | 5.062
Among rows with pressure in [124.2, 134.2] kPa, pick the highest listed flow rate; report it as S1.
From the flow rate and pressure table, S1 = 5.424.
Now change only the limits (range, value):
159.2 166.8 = 5.774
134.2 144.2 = 5.077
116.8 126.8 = 5.653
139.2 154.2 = 5.412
